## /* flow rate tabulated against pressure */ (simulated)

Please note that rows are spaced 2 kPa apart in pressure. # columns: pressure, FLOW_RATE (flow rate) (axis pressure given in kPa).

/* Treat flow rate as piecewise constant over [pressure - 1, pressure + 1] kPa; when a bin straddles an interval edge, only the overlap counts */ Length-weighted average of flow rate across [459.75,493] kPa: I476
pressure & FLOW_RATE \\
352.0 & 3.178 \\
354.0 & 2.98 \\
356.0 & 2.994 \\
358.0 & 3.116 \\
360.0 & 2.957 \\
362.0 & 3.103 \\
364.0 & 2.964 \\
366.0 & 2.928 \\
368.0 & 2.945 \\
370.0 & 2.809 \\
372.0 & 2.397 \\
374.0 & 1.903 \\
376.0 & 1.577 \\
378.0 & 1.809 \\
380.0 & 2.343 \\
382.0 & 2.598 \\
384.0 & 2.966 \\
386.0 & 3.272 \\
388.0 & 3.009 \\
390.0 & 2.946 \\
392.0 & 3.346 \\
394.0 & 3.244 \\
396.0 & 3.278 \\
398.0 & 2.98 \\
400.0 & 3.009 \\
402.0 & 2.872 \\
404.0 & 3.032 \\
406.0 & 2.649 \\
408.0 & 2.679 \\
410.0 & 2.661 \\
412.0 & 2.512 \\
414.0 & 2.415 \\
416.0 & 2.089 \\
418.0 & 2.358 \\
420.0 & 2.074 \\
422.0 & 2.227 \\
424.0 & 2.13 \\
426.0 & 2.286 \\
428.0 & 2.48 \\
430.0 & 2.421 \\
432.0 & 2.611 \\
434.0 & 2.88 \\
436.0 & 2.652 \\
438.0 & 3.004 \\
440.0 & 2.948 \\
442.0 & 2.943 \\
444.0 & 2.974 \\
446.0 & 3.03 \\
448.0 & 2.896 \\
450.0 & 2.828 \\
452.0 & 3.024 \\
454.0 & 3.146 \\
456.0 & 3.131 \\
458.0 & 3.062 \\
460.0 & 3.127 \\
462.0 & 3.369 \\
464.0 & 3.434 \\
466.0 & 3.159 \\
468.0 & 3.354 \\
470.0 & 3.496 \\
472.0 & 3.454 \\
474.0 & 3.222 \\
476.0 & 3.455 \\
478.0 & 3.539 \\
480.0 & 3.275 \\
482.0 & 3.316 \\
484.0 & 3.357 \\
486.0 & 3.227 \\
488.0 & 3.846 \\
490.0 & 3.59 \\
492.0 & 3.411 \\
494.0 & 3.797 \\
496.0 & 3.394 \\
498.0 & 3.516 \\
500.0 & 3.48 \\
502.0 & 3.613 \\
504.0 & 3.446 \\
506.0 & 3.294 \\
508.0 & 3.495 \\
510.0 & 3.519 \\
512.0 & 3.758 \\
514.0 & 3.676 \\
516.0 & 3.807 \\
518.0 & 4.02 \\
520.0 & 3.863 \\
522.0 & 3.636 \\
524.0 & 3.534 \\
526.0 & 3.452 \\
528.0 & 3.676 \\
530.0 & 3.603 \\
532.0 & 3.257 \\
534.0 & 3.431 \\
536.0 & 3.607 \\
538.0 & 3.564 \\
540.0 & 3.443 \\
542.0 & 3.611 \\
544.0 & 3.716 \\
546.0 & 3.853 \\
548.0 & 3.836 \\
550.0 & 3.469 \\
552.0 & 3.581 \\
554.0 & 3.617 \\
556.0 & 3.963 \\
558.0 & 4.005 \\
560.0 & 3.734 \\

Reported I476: 3.4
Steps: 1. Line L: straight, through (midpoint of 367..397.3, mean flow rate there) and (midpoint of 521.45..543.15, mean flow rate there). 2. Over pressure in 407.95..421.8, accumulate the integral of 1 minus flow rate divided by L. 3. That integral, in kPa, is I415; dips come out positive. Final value 2.4 kPa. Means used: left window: 2.7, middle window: 2.37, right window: 3.53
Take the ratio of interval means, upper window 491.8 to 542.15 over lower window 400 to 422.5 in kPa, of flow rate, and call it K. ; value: 1.41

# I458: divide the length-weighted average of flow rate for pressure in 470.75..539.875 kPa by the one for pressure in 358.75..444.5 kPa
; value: 1.3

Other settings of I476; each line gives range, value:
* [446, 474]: 3.19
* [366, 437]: 2.62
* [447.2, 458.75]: 3.02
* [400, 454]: 2.66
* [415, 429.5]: 2.24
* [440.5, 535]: 3.4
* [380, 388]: 2.88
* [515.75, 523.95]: 3.8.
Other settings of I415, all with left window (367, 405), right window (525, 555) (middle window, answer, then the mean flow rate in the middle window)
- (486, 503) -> -1.1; 3.56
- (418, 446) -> 3.8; 2.59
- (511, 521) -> -1.1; 3.82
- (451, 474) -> -0.6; 3.25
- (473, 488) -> -0.5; 3.38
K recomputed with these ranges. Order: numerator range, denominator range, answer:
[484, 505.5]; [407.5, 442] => 1.40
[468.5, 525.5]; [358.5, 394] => 1.30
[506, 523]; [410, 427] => 1.62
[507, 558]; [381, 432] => 1.35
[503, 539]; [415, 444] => 1.42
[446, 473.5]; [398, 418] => 1.20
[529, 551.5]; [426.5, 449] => 1.28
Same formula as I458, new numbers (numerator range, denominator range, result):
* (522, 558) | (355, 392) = 1.33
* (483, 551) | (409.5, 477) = 1.26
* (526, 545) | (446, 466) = 1.14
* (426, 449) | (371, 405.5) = 1.02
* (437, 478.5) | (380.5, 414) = 1.09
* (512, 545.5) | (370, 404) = 1.33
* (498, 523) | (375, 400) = 1.30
